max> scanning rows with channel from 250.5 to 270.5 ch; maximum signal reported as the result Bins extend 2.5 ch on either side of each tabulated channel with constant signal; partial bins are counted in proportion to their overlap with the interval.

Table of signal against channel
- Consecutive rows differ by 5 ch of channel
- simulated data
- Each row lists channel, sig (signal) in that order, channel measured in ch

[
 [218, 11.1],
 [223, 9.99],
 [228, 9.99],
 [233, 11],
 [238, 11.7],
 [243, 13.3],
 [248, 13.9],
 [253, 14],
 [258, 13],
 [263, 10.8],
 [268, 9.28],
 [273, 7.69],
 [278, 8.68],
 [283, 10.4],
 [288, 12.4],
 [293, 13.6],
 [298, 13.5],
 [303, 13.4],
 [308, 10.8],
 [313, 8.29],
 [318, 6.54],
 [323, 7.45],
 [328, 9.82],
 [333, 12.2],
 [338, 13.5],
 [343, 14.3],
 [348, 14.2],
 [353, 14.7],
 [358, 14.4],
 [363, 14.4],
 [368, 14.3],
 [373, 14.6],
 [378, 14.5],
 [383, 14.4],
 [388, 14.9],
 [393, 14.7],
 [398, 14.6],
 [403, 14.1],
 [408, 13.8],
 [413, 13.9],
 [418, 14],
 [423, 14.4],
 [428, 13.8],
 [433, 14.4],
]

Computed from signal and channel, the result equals 14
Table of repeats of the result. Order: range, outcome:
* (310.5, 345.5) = 14.3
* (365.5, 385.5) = 14.6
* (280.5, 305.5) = 13.6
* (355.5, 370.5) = 14.4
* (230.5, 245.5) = 13.3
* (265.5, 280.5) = 9.28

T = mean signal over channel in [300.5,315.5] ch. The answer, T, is 10.8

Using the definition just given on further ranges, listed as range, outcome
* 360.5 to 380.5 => 14.4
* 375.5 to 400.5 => 14.6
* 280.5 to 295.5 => 12.1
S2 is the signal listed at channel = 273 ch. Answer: 7.69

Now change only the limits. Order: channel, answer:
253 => 14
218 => 11.1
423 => 14.4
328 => 9.82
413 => 13.9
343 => 14.3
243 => 13.3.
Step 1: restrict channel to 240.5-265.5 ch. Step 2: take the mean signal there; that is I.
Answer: 13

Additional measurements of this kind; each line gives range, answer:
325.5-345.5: 12.5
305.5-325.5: 8.27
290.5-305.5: 13.5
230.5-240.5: 11.3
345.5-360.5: 14.4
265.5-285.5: 9.01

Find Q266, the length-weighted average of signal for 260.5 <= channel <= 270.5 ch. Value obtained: 10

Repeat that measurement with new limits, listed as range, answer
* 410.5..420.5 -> 13.9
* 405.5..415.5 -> 13.8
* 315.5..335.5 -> 9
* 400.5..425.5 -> 14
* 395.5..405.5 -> 14.3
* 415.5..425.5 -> 14.2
